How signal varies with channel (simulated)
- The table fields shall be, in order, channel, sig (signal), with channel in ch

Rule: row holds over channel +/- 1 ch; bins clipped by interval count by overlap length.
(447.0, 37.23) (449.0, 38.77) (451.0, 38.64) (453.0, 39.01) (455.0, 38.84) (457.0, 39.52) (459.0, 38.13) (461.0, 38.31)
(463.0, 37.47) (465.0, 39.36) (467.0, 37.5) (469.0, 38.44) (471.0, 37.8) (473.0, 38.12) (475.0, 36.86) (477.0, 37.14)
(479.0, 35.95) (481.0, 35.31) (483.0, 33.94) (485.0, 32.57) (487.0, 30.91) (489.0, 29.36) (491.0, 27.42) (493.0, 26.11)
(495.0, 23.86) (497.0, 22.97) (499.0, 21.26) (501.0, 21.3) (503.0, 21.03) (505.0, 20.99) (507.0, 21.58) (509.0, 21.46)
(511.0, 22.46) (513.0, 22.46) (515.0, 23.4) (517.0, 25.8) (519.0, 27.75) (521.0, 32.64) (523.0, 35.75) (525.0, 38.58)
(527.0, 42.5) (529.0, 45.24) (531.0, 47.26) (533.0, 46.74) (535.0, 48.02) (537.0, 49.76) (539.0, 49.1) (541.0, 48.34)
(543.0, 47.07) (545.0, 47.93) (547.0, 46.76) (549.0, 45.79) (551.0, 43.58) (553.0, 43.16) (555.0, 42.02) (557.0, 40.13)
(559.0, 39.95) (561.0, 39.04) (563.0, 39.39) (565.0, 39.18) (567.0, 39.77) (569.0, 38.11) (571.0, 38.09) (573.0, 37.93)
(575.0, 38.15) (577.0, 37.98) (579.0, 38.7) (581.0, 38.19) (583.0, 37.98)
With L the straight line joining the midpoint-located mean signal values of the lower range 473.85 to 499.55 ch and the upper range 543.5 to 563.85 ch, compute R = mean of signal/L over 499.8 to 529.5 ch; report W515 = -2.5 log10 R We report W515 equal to 0.28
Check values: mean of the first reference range 30.5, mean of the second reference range 42.9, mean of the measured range 27.9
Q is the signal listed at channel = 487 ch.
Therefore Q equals 30.91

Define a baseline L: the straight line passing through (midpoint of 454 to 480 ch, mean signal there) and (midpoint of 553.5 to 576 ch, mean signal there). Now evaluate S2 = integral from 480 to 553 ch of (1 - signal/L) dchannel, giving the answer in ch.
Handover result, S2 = 8.5 ch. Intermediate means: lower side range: 38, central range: 34.2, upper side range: 39.3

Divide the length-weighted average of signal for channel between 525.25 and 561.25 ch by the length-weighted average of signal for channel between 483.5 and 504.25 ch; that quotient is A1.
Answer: 1.7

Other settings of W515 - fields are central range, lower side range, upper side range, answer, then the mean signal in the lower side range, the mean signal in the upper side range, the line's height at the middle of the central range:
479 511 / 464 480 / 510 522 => 0.21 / 37.6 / 25.8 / 31.4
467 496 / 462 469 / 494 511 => -0.07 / 38.2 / 21.8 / 31.1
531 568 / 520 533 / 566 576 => -0.12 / 40.8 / 38.4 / 39.6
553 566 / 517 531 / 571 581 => -0.07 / 37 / 38.2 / 37.8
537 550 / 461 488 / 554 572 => -0.22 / 36.3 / 39.5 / 38.8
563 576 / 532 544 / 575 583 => 0.05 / 48.2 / 38.2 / 40.5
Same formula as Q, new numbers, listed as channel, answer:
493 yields 26.11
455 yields 38.84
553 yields 43.16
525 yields 38.58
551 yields 43.58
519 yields 27.75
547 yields 46.76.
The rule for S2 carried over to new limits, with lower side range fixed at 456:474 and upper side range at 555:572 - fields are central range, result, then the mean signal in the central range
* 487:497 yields 3.1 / 26.7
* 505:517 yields 5.1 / 22.5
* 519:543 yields -2.7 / 43.4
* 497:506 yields 4.0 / 21.3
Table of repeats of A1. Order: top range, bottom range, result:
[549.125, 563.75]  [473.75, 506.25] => 1.45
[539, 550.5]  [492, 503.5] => 2.07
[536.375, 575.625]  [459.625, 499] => 1.28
